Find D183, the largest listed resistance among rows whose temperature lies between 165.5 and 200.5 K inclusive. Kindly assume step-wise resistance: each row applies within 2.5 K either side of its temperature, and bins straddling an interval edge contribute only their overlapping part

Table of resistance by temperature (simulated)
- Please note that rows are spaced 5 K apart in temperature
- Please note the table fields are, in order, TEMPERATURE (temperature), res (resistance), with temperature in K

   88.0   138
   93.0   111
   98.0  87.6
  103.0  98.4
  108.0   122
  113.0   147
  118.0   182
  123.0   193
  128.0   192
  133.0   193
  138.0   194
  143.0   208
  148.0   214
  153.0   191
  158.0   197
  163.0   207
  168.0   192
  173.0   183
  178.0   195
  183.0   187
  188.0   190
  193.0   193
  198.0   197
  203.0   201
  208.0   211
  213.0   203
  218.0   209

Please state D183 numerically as 197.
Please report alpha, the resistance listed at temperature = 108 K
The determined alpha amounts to 122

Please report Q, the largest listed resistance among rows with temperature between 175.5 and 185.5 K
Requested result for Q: 195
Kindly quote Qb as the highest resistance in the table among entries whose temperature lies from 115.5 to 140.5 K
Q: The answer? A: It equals 194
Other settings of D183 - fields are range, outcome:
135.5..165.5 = 214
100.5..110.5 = 122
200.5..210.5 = 211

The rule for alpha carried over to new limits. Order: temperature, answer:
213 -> 203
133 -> 193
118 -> 182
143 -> 208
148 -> 214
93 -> 111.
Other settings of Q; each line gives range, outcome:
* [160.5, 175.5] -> 207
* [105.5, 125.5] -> 193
